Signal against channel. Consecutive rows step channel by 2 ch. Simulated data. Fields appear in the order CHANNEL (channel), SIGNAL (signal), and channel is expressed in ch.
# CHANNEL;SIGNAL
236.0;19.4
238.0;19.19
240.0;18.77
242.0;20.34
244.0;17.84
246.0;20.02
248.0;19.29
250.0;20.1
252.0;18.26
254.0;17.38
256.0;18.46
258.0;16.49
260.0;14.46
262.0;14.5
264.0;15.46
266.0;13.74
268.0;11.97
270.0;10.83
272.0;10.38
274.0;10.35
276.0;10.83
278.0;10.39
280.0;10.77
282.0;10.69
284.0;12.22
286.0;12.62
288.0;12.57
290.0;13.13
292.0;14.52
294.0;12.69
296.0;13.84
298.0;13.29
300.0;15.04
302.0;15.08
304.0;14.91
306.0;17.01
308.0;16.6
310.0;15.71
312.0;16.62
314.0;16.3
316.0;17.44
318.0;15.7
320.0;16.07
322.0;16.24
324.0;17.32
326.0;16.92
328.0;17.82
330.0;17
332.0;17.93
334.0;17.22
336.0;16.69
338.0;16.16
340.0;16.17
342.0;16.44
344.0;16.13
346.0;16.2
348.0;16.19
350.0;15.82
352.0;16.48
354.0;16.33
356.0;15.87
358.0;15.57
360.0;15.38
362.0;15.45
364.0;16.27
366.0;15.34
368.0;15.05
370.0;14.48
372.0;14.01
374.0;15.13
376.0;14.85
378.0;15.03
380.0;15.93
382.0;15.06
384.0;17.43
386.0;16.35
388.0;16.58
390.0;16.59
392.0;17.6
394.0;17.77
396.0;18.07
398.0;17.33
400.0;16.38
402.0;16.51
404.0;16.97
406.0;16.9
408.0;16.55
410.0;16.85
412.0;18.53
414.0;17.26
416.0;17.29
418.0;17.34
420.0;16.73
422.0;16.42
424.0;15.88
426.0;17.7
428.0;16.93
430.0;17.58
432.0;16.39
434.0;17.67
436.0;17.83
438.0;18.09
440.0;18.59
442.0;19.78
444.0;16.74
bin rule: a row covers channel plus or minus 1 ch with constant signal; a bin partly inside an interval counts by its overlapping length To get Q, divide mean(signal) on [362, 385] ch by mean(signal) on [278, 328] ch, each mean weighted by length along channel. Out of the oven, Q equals 1.0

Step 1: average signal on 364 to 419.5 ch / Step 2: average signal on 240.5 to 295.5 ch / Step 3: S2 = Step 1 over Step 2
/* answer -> 1.13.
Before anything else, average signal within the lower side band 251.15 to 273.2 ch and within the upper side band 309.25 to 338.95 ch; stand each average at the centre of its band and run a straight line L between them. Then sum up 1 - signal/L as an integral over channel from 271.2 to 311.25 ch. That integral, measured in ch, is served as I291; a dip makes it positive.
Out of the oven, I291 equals 6.4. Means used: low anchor 14.7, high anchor 16.8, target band 13.2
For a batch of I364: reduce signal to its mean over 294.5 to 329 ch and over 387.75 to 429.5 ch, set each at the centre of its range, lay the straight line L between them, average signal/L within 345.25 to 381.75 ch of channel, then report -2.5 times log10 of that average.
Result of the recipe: 0.070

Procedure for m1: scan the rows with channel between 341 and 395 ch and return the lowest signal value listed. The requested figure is 14.01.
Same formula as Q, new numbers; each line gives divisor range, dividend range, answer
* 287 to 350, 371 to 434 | 1.05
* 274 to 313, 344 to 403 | 1.19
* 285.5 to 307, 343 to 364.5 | 1.13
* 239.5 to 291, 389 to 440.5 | 1.17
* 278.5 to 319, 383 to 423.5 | 1.19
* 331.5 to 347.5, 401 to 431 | 1.03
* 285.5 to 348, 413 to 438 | 1.09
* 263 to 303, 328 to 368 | 1.30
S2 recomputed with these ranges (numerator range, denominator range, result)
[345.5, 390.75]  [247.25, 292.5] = 1.13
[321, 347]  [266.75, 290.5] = 1.47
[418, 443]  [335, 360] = 1.08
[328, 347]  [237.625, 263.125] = 0.93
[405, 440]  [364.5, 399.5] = 1.07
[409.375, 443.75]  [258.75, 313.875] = 1.30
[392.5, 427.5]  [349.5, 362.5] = 1.08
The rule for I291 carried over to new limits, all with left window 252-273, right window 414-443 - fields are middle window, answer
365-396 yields 1.36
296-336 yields -2.02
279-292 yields 2.40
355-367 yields 0.46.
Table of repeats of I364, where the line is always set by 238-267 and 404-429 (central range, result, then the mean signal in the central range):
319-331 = 0.03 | 16.9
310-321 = 0.06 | 16.4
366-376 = 0.17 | 14.8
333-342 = 0.05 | 16.5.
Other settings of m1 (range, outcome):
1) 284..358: 12.22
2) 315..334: 15.7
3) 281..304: 10.69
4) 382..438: 15.06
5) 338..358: 15.57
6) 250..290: 10.35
